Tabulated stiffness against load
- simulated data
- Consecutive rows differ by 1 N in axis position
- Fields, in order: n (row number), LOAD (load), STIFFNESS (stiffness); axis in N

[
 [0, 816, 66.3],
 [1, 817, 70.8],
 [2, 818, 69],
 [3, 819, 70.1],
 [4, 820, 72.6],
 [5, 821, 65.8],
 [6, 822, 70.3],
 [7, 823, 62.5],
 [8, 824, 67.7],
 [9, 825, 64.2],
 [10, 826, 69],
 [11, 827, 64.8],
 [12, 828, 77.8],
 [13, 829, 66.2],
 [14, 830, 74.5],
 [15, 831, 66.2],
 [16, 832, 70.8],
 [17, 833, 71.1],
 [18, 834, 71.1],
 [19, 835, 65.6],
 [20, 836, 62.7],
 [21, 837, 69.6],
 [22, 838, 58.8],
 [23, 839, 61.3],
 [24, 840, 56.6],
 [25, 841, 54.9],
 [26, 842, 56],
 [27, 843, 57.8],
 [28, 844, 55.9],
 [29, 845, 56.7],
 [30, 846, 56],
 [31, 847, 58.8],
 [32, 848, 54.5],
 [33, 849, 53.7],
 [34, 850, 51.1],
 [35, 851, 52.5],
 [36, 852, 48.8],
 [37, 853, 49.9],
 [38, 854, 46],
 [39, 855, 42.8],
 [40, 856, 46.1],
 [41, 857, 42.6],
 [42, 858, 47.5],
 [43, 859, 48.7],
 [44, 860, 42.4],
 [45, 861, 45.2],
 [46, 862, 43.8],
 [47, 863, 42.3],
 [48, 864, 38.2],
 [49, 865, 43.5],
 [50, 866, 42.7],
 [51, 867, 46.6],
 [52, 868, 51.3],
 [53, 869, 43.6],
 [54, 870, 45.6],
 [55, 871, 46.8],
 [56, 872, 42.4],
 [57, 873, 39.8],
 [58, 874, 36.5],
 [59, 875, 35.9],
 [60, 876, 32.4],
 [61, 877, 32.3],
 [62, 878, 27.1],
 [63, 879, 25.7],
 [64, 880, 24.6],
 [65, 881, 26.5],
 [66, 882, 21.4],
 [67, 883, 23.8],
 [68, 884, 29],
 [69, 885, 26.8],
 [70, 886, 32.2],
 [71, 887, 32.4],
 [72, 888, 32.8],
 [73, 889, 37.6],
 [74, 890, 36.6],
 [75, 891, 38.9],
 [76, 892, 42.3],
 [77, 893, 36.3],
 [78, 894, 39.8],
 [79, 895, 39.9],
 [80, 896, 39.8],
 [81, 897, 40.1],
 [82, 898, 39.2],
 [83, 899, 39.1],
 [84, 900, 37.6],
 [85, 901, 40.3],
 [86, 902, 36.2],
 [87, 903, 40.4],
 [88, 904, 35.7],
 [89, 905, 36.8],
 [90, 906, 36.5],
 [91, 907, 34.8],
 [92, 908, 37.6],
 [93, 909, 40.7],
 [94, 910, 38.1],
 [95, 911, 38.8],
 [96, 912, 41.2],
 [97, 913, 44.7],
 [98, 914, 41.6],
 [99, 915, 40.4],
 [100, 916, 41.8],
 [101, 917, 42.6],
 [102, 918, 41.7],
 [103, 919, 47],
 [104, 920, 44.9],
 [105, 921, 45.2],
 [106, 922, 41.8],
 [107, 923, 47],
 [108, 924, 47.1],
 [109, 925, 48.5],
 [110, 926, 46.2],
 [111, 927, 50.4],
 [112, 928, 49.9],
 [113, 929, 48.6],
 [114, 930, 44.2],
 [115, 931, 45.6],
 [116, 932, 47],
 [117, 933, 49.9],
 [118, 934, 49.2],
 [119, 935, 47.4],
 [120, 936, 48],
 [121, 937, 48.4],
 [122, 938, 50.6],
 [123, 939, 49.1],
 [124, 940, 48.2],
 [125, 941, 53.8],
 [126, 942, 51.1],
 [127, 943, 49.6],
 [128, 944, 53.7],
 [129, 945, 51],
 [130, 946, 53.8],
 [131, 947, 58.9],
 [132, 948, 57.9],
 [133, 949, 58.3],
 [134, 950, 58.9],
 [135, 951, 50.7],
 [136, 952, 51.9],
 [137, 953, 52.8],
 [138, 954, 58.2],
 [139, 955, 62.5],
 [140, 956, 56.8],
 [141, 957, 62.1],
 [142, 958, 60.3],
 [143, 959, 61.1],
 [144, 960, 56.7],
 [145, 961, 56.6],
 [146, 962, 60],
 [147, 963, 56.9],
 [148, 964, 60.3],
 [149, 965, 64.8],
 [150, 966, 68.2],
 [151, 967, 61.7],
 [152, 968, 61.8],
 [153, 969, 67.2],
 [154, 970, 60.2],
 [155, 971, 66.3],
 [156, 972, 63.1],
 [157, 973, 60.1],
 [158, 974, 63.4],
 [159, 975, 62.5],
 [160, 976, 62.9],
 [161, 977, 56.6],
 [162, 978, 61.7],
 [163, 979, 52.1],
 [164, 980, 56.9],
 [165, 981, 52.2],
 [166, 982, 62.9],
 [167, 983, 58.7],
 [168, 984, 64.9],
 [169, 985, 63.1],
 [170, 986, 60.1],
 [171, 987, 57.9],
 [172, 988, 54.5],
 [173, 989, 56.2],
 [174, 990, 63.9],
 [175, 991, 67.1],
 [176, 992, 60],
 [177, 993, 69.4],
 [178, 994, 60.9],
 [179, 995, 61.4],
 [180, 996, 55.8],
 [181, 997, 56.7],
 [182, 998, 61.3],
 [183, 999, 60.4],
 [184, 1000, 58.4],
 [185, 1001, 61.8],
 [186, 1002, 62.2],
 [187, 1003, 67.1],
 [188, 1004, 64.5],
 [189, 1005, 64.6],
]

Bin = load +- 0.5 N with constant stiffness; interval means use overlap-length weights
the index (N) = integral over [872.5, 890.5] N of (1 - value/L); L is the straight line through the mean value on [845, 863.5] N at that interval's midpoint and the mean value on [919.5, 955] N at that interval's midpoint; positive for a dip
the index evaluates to 6.77 N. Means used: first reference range 48.7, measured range 30.7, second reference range 50.4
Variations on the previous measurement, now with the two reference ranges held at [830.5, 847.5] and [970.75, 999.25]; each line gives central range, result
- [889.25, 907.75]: 6.91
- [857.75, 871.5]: 3.73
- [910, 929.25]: 5.21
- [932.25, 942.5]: 1.91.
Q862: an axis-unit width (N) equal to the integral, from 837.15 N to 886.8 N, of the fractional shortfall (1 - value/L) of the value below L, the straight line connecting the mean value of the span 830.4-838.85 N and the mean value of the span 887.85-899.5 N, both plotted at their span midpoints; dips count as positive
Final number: 9.7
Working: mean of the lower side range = 66.8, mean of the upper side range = 38.7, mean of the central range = 43.9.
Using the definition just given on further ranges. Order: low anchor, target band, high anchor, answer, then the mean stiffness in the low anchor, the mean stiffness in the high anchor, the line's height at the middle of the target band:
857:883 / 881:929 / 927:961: 6.78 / 38.7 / 52.9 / 45.4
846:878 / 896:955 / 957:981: 9.08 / 44.9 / 60.8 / 54.3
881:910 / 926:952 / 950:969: 0.43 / 35.8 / 59.3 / 51.7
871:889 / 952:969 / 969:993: -1.65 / 31.3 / 60.6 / 54.7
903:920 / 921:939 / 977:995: -1.00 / 40.2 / 60.1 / 45.1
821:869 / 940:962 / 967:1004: 1.42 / 56.3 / 60.9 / 59.8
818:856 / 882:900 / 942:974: 7.43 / 61.4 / 58.7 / 60.2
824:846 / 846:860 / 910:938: 2.56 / 64.2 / 45.5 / 60.5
